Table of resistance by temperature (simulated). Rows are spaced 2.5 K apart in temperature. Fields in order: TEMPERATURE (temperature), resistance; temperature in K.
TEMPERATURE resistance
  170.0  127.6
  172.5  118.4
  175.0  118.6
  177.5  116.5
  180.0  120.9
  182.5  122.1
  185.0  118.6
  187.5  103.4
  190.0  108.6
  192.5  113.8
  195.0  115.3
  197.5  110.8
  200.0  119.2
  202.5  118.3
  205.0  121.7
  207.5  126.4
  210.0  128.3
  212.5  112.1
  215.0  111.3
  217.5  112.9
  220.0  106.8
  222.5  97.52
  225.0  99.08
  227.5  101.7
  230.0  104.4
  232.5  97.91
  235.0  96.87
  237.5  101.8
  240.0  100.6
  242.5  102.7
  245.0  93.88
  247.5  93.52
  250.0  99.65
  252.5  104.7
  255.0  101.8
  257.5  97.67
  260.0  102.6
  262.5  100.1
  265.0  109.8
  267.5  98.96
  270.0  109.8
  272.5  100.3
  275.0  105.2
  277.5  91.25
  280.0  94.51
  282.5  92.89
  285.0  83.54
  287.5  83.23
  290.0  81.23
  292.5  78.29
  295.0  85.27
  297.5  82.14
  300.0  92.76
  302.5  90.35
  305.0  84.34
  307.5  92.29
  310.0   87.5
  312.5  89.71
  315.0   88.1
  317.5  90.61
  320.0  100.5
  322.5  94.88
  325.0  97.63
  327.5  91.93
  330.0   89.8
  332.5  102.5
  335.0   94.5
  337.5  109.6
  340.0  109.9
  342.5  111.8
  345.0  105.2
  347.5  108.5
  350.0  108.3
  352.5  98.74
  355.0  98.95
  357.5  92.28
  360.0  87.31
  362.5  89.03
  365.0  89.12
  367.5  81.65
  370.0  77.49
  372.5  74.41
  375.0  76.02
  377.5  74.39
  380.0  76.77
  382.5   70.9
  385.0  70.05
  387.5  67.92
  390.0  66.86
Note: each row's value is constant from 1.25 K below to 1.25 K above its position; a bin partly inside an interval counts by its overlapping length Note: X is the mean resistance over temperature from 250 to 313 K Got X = 93.8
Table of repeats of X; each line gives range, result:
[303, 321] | 90.3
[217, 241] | 102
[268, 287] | 96.3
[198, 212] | 122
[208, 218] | 117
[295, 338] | 92.4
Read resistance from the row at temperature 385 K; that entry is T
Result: 70.05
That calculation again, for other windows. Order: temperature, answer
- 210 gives 128.3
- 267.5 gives 98.96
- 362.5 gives 89.03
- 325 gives 97.63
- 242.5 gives 102.7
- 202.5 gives 118.3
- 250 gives 99.65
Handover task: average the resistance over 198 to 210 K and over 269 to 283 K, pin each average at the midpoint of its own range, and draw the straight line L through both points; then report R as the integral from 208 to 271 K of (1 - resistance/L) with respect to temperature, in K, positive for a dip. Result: 3.8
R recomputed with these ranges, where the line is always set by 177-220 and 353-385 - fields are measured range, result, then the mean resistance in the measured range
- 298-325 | 0.71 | 91.2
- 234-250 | 1.37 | 98.4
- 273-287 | 0.94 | 93.3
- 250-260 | 0.35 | 101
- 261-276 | -0.25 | 104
